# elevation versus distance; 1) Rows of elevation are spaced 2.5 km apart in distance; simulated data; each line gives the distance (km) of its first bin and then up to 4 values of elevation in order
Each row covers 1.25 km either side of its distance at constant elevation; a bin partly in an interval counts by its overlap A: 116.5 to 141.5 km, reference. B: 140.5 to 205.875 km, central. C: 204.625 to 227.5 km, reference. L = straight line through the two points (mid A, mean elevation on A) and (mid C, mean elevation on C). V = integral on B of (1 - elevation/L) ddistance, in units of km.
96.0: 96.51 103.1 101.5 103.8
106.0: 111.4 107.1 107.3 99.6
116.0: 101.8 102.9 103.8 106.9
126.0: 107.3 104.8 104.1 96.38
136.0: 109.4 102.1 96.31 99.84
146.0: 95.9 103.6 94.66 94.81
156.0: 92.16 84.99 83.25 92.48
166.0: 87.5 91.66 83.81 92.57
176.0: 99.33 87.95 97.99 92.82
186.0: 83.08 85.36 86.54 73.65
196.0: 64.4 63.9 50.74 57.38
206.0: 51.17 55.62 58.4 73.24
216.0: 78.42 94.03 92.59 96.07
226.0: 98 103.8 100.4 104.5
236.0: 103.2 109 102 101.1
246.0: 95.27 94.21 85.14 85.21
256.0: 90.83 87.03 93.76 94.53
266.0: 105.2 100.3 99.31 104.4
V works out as 3.97 km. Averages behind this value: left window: 104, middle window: 85.3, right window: 77.7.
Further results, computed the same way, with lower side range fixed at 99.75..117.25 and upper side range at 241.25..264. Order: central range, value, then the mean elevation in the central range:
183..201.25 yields 4.1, 75.7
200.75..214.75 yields 5.5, 58.3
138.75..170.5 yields 2.4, 93.2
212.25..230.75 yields 0.7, 91.4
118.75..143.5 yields -0.1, 103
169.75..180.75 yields 0.8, 91.6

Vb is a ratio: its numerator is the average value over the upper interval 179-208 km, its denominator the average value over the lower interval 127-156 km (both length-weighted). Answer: 0.7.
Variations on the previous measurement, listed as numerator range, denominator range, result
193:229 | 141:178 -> 0.79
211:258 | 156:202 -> 1.12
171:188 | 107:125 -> 0.88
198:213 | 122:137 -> 0.54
